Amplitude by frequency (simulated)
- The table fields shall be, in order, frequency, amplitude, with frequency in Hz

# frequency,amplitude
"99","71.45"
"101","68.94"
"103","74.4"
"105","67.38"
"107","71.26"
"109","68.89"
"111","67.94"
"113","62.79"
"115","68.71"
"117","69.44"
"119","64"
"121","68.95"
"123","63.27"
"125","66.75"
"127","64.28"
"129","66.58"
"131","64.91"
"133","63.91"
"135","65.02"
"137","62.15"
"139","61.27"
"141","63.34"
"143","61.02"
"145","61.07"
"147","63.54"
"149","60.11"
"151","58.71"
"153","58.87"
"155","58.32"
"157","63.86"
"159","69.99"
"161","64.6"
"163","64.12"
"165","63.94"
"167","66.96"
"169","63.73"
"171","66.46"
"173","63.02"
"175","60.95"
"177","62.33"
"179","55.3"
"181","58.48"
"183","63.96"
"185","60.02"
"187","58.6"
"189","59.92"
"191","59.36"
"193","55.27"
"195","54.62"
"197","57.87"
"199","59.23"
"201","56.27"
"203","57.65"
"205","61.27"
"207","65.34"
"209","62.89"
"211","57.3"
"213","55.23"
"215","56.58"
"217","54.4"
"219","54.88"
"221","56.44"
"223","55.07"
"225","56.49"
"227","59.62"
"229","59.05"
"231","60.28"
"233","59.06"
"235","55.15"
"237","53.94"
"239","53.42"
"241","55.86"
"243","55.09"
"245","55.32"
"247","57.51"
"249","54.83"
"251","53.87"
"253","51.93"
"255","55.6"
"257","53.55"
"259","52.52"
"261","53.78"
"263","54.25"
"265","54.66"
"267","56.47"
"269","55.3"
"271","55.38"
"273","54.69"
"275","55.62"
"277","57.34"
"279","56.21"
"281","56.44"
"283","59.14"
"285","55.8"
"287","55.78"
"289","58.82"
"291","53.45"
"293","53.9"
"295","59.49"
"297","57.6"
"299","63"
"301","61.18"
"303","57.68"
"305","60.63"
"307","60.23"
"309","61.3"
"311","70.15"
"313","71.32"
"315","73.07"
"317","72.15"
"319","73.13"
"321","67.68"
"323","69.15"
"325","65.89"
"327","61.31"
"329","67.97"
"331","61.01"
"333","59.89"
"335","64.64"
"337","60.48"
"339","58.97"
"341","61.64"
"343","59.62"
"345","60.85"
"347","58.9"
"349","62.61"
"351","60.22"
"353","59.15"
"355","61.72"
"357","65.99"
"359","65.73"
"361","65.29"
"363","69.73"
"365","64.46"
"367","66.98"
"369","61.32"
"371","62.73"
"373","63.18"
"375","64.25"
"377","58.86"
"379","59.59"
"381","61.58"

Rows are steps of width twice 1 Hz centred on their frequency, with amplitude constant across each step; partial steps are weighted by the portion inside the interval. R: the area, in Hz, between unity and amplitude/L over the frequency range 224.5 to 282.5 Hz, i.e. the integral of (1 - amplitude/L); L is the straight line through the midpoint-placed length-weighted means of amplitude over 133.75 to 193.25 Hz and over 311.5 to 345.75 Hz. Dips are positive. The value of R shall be 7.38 Hz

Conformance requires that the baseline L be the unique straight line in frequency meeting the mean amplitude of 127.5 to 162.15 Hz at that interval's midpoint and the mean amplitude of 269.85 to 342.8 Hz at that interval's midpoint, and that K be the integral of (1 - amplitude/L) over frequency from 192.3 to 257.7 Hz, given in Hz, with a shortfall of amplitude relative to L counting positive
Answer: 5.7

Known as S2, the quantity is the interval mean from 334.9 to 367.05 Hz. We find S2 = 62.6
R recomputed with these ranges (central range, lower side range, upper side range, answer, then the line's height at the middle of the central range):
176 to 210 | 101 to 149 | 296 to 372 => 3.0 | 65.1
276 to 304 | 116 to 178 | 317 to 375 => 2.7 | 63.7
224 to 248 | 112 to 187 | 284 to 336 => 2.4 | 63.1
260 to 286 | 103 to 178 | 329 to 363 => 3.0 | 63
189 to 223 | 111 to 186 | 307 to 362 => 3.2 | 63.7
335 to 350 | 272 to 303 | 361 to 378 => 0.3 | 61.8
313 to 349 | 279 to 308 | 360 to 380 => -2.3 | 60.8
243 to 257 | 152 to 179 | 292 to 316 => 1.8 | 62.8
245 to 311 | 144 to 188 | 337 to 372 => 6.1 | 62.4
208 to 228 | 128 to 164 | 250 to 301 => 0.7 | 59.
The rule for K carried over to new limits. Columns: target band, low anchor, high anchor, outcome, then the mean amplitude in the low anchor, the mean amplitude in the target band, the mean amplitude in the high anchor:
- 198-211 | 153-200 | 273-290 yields 0.0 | 61.3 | 60.2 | 56.8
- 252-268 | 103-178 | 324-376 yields 2.4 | 64.5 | 54.1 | 62.9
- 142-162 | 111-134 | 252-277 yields 0.5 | 65.9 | 62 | 54.6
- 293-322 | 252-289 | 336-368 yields -2.9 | 55.3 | 64.5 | 62.6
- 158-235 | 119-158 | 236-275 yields -1.3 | 63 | 59.8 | 54.7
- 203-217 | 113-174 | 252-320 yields 0.5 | 64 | 59.2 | 58.9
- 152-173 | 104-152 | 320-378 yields 0.2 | 64.8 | 64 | 63.1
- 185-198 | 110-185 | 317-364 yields 1.2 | 63.5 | 57.8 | 63.7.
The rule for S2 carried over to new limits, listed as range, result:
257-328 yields 60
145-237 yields 59.8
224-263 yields 55.6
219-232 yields 57.6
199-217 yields 58.8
